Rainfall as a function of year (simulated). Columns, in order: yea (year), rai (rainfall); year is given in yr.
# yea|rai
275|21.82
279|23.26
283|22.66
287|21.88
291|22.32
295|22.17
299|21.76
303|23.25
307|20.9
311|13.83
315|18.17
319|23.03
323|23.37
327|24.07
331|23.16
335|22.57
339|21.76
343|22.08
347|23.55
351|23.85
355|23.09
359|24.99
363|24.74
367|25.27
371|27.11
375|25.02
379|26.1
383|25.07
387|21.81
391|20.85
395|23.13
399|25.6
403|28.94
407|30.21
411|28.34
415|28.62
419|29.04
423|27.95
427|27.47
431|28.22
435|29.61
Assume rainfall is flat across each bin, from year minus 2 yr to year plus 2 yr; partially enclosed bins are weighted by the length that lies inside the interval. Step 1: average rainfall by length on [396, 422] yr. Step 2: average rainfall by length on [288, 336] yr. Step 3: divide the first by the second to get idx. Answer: 1.3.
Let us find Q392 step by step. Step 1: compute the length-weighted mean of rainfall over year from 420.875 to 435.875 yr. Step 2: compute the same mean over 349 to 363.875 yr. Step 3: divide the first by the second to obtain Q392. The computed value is 1.17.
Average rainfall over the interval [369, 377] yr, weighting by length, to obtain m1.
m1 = 26.1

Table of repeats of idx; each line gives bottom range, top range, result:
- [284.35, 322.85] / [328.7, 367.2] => 1.12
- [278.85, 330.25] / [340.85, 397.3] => 1.12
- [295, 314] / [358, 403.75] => 1.23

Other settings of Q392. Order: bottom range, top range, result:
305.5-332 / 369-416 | 1.24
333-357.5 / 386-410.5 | 1.11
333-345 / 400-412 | 1.31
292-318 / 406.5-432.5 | 1.41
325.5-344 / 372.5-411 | 1.12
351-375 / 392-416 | 1.09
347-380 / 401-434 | 1.15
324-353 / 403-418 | 1.26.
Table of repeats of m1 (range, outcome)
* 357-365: 24.9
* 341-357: 23.1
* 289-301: 22.1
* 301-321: 19.8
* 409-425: 28.5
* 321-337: 23.3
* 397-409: 28.2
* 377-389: 24.3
